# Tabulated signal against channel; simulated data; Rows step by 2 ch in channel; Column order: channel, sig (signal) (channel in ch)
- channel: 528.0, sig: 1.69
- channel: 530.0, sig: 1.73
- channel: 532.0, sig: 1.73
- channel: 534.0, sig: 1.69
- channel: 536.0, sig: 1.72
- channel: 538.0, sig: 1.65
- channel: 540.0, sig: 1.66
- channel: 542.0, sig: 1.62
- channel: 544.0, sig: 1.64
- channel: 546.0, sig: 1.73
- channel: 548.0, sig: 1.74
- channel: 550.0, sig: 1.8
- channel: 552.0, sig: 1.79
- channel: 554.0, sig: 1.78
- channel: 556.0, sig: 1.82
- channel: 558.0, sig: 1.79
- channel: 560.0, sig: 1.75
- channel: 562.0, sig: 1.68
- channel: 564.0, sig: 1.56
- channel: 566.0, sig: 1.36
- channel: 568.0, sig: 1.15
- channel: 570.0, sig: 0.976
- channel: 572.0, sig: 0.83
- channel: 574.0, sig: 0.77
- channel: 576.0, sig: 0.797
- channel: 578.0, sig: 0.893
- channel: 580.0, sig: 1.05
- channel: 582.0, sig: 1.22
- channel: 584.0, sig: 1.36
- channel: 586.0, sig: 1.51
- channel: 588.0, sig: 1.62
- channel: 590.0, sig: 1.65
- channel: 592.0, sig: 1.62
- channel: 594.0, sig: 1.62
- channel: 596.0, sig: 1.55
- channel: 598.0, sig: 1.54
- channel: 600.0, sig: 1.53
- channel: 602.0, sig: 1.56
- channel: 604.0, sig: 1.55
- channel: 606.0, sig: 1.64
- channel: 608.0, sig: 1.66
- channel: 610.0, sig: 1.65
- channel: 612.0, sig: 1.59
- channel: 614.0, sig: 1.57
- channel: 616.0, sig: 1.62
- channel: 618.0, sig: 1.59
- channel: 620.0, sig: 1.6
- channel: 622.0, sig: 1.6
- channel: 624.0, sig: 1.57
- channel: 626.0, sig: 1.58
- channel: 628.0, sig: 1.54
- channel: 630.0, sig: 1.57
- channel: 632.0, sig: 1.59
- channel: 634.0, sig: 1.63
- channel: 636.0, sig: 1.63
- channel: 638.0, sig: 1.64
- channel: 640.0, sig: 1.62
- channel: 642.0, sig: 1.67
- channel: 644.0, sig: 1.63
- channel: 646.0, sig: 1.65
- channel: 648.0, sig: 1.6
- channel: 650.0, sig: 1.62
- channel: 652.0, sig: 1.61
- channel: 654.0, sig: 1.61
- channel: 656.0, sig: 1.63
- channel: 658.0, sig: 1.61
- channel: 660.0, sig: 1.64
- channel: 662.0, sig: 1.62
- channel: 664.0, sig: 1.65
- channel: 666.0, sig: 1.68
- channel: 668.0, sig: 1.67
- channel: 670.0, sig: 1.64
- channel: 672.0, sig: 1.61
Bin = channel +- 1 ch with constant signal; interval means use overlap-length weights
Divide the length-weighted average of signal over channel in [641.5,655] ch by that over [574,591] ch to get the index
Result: 1.32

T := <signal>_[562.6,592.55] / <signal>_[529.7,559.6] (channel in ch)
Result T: 0.7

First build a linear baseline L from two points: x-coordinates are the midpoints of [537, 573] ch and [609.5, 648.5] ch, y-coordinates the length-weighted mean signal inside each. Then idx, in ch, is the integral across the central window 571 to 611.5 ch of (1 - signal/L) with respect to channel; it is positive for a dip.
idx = 5.3 ch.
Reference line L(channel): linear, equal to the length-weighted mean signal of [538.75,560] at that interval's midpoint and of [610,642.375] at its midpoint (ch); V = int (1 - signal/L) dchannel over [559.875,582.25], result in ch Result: 7.3 ch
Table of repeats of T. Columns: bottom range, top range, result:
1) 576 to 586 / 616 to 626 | 1.40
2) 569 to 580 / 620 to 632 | 1.81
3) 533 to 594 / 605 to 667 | 1.09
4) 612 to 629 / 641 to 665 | 1.03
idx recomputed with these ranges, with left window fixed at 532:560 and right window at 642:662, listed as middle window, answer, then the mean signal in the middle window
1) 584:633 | 2.4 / 1.58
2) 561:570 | 1.7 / 1.39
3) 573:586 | 4.9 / 1.05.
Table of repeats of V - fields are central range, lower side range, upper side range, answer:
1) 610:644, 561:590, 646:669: -2.95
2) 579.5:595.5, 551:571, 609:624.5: 1.11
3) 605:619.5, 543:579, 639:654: -0.62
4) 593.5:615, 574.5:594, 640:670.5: -2.91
